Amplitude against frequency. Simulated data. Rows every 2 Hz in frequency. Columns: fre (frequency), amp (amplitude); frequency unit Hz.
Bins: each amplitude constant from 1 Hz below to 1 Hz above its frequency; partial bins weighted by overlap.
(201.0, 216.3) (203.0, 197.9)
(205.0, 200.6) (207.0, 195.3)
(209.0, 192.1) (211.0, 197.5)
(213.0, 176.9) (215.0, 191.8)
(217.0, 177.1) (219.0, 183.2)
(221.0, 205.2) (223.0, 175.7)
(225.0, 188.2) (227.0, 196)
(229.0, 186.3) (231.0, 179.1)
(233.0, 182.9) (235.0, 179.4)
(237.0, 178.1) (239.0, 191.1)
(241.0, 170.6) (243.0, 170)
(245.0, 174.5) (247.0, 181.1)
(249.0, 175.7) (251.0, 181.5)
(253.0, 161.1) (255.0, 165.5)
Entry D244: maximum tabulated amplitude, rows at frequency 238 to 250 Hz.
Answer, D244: 191.1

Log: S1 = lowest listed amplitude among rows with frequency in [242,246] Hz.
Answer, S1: 170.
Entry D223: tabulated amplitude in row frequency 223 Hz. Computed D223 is 175.7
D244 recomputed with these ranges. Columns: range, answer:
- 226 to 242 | 196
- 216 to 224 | 205.2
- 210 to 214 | 197.5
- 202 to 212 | 200.6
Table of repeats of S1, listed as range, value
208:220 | 176.9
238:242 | 170.6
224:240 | 178.1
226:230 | 186.3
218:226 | 175.7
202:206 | 197.9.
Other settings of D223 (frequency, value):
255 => 165.5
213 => 176.9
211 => 197.5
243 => 170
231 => 179.1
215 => 191.8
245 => 174.5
